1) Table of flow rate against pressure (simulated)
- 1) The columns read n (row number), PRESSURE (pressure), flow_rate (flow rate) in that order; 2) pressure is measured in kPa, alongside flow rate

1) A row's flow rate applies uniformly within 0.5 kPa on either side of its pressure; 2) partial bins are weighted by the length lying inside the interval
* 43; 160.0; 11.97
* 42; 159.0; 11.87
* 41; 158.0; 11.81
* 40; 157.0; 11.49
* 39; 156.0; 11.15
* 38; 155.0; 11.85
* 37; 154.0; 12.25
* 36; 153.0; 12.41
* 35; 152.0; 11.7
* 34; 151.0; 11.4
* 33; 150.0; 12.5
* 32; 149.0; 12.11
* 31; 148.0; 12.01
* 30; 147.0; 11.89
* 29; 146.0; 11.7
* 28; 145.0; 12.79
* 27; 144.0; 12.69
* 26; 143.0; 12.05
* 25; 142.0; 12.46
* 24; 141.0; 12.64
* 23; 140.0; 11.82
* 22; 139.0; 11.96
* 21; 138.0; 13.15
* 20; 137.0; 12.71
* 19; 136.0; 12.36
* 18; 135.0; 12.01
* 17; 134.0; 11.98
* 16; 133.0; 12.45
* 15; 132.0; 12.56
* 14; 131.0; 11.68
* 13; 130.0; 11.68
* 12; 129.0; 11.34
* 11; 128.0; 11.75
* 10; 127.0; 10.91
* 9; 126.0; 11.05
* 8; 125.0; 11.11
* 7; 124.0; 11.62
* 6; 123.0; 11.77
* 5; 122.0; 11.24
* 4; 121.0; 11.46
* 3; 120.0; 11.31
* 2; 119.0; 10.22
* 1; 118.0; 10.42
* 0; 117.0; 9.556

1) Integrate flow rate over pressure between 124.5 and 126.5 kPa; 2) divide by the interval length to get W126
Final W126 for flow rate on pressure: 11.1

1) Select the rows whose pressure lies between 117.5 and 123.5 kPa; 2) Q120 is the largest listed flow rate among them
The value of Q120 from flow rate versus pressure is 11.77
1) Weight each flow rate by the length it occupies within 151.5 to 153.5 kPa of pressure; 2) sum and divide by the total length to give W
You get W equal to 12.1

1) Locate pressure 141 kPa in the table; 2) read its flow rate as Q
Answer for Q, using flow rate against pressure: 12.64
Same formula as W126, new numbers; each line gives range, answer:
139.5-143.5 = 12.2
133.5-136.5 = 12.1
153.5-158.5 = 11.7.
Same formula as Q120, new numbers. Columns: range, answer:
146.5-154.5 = 12.5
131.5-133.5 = 12.56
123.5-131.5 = 11.75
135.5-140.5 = 13.15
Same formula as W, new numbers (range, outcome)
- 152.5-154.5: 12.3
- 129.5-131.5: 11.7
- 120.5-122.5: 11.4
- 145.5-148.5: 11.9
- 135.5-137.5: 12.5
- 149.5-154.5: 12.1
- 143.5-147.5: 12.3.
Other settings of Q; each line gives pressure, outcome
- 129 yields 11.34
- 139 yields 11.96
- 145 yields 12.79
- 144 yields 12.69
